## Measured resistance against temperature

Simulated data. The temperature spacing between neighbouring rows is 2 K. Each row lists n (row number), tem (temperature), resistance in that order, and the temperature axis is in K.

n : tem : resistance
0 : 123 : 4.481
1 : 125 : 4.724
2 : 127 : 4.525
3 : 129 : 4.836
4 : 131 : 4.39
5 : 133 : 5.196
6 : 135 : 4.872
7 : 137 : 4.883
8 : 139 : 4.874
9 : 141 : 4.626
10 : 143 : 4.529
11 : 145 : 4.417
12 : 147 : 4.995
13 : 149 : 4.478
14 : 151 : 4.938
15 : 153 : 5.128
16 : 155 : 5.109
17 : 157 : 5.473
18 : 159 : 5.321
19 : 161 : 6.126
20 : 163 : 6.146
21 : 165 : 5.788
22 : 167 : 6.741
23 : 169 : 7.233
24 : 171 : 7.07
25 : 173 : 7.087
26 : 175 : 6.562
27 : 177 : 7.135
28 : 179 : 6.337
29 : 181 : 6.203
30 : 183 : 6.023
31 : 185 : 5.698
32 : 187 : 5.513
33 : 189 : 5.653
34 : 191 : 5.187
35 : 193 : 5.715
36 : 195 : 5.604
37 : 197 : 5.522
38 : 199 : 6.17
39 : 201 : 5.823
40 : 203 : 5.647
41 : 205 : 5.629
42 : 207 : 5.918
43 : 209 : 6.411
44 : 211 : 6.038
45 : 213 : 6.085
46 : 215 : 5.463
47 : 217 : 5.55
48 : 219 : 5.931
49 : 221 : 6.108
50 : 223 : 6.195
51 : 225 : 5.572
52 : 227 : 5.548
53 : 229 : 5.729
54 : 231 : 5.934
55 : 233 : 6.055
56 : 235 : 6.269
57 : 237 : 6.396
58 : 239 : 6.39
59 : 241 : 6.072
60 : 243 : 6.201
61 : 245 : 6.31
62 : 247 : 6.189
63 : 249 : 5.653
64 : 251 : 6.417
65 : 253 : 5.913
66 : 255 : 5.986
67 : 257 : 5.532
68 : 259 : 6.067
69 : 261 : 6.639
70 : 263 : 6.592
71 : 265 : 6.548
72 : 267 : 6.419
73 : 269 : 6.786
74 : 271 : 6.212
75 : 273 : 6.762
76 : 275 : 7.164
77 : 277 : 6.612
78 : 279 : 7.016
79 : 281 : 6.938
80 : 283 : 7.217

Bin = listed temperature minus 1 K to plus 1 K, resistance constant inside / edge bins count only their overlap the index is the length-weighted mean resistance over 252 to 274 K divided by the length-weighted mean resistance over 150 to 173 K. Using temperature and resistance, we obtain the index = 1.1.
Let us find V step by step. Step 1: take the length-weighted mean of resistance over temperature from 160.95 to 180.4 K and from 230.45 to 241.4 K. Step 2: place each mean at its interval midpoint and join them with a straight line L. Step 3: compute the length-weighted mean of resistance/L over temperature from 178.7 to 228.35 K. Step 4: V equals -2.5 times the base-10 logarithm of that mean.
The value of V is 0.107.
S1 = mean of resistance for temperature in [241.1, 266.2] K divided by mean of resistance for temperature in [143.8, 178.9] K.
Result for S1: 1.1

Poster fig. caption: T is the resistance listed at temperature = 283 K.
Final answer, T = 7.217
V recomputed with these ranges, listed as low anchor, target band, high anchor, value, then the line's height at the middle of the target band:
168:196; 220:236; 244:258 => 0.03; 6.07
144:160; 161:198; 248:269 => -0.17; 5.3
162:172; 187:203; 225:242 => 0.13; 6.35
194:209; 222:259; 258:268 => 0.03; 6.21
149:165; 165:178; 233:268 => -0.23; 5.54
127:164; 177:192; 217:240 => -0.08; 5.47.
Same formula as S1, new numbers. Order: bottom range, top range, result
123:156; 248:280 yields 1.34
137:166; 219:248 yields 1.18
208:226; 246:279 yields 1.07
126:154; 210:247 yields 1.26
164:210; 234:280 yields 1.04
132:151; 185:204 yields 1.18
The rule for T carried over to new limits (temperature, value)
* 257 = 5.532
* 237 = 6.396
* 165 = 5.788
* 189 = 5.653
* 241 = 6.072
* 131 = 4.39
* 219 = 5.931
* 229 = 5.729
